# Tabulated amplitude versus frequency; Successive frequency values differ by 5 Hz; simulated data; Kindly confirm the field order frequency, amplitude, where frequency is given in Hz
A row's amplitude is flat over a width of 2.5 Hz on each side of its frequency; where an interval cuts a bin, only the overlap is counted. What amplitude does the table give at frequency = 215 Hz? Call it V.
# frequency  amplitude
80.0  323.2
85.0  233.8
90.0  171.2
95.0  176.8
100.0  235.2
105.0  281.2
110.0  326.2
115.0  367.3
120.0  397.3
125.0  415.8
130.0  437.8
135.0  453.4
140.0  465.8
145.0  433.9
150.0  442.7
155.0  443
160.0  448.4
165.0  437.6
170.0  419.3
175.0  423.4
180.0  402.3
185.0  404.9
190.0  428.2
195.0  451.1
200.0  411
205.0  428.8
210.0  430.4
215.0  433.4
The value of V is 433.4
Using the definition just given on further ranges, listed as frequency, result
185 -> 404.9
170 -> 419.3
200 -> 411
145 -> 433.9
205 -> 428.8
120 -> 397.3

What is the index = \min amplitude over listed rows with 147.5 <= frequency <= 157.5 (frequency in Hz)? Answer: 442.7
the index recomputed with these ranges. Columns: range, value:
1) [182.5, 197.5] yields 404.9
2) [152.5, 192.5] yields 402.3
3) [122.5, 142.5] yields 415.8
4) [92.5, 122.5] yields 176.8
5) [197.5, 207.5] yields 411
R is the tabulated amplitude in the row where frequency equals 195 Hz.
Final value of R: 451.1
